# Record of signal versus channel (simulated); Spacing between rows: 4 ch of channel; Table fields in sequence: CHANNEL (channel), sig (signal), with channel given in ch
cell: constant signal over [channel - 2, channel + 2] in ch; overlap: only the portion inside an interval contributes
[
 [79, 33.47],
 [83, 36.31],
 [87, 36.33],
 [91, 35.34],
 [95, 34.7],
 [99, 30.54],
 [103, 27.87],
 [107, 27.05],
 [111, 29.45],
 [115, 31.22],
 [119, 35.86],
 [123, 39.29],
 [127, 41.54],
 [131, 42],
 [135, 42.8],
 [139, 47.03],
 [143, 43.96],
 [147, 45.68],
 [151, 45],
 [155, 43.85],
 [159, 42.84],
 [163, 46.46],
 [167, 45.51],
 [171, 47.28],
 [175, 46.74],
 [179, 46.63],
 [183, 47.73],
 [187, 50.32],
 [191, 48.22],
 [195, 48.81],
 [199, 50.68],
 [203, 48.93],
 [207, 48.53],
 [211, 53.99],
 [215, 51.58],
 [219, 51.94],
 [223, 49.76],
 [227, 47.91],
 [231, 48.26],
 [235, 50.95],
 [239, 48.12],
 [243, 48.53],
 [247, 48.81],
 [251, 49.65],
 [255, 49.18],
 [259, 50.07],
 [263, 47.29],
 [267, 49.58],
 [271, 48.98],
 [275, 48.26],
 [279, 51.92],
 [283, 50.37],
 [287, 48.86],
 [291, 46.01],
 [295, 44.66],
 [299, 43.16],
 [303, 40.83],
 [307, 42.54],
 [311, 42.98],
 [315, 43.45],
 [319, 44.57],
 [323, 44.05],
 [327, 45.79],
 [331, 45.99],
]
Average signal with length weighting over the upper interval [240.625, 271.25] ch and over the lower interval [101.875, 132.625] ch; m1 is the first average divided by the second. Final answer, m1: 1.4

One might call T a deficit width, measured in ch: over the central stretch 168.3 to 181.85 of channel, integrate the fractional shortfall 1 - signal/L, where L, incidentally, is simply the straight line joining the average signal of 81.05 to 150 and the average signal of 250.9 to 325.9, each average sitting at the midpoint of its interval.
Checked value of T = -2.2 ch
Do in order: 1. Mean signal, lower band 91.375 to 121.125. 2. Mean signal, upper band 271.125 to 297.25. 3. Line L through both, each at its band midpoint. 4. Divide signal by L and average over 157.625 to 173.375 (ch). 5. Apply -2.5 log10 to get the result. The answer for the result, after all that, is -0.23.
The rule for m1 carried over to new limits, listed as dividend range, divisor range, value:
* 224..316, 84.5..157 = 1.26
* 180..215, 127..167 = 1.12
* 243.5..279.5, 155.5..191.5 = 1.05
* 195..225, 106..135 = 1.41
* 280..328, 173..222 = 0.91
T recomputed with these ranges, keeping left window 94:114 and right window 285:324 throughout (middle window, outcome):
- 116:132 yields -4.0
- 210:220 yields -3.9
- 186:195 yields -3.3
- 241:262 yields -4.6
